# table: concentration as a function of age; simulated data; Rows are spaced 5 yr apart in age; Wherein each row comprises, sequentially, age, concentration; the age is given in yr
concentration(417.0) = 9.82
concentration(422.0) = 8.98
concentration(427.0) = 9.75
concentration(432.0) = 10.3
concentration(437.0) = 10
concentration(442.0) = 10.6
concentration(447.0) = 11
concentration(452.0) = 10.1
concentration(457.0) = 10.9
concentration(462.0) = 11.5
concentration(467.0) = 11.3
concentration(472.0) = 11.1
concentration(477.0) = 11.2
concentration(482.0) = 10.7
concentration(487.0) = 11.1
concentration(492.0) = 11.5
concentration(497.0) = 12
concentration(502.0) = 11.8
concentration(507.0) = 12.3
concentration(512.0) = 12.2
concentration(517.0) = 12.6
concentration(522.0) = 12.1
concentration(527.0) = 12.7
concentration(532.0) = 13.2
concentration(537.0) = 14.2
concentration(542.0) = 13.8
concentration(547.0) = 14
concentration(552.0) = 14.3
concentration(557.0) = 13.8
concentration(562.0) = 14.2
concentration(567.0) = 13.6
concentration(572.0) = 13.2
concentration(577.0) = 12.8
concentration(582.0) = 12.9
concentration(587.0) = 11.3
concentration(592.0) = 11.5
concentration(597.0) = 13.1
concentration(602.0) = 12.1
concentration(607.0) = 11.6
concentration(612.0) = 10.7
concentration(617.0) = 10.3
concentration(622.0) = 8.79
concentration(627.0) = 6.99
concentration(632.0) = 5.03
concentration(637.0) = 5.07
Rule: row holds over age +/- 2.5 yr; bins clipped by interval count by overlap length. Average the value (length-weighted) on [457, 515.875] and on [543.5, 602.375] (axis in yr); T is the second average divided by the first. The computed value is 1.1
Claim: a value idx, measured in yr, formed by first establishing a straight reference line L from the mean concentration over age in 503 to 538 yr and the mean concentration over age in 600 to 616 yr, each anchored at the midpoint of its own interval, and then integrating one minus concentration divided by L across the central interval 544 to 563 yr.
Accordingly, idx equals -3.0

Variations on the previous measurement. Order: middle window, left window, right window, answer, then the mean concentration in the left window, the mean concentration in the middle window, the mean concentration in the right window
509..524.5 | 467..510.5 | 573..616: -0.93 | 11.5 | 12.3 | 12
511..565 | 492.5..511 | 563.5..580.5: -3.27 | 12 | 13.4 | 13.2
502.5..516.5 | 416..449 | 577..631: -2.45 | 10.1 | 12.2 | 10.9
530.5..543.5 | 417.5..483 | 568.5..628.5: -3.22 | 10.5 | 13.8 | 11.4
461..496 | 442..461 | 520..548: 1.04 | 10.7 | 11.2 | 13.3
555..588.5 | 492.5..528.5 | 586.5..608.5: -3.08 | 12.2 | 13.2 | 12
